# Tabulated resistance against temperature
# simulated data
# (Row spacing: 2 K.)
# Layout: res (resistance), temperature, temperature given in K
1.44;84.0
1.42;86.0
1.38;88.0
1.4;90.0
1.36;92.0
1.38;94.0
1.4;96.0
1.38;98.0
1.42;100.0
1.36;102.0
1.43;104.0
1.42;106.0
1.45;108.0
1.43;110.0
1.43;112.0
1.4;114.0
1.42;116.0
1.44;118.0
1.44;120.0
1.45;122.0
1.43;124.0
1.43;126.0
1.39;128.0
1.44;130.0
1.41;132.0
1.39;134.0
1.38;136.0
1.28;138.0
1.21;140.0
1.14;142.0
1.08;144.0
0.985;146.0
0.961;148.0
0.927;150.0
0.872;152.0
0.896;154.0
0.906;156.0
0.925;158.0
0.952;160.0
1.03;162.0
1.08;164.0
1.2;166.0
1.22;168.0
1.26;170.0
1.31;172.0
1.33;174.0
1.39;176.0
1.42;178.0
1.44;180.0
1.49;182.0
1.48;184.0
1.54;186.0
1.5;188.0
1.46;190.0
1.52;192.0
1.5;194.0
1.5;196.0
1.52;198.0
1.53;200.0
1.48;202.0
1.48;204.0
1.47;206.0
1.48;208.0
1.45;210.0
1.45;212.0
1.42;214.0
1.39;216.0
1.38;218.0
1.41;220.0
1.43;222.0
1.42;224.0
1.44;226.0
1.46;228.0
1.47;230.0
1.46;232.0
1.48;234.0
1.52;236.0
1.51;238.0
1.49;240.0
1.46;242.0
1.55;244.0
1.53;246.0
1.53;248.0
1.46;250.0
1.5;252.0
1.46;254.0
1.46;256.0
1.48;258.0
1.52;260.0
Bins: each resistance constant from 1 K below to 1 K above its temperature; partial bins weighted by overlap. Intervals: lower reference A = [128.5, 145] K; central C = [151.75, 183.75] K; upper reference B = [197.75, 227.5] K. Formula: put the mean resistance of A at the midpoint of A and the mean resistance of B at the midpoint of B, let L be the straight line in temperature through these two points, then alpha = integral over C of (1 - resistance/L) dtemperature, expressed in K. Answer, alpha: 4.1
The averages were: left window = 1.29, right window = 1.45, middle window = 1.18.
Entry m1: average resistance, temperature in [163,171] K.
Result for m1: 1.19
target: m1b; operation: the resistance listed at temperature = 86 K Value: 1.42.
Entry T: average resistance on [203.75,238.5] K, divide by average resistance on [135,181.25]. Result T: 1.27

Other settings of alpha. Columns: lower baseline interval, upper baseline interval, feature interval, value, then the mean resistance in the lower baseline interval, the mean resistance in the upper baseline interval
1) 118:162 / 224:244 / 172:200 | -2.8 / 1.19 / 1.48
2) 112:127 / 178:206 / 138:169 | 9.0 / 1.43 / 1.49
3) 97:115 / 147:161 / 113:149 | -4.9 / 1.41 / 0.92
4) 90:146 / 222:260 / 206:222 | 0.3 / 1.37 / 1.48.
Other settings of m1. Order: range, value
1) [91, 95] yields 1.37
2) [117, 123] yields 1.44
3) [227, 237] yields 1.48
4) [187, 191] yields 1.48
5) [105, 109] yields 1.44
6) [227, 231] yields 1.46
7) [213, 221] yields 1.4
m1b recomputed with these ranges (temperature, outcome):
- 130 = 1.44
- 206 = 1.47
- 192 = 1.52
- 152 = 0.872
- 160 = 0.952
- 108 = 1.45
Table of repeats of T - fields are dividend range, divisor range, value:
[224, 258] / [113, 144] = 1.09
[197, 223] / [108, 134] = 1.02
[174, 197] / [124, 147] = 1.14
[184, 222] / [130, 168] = 1.33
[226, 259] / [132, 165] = 1.38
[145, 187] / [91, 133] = 0.83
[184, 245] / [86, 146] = 1.07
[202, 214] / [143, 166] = 1.50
